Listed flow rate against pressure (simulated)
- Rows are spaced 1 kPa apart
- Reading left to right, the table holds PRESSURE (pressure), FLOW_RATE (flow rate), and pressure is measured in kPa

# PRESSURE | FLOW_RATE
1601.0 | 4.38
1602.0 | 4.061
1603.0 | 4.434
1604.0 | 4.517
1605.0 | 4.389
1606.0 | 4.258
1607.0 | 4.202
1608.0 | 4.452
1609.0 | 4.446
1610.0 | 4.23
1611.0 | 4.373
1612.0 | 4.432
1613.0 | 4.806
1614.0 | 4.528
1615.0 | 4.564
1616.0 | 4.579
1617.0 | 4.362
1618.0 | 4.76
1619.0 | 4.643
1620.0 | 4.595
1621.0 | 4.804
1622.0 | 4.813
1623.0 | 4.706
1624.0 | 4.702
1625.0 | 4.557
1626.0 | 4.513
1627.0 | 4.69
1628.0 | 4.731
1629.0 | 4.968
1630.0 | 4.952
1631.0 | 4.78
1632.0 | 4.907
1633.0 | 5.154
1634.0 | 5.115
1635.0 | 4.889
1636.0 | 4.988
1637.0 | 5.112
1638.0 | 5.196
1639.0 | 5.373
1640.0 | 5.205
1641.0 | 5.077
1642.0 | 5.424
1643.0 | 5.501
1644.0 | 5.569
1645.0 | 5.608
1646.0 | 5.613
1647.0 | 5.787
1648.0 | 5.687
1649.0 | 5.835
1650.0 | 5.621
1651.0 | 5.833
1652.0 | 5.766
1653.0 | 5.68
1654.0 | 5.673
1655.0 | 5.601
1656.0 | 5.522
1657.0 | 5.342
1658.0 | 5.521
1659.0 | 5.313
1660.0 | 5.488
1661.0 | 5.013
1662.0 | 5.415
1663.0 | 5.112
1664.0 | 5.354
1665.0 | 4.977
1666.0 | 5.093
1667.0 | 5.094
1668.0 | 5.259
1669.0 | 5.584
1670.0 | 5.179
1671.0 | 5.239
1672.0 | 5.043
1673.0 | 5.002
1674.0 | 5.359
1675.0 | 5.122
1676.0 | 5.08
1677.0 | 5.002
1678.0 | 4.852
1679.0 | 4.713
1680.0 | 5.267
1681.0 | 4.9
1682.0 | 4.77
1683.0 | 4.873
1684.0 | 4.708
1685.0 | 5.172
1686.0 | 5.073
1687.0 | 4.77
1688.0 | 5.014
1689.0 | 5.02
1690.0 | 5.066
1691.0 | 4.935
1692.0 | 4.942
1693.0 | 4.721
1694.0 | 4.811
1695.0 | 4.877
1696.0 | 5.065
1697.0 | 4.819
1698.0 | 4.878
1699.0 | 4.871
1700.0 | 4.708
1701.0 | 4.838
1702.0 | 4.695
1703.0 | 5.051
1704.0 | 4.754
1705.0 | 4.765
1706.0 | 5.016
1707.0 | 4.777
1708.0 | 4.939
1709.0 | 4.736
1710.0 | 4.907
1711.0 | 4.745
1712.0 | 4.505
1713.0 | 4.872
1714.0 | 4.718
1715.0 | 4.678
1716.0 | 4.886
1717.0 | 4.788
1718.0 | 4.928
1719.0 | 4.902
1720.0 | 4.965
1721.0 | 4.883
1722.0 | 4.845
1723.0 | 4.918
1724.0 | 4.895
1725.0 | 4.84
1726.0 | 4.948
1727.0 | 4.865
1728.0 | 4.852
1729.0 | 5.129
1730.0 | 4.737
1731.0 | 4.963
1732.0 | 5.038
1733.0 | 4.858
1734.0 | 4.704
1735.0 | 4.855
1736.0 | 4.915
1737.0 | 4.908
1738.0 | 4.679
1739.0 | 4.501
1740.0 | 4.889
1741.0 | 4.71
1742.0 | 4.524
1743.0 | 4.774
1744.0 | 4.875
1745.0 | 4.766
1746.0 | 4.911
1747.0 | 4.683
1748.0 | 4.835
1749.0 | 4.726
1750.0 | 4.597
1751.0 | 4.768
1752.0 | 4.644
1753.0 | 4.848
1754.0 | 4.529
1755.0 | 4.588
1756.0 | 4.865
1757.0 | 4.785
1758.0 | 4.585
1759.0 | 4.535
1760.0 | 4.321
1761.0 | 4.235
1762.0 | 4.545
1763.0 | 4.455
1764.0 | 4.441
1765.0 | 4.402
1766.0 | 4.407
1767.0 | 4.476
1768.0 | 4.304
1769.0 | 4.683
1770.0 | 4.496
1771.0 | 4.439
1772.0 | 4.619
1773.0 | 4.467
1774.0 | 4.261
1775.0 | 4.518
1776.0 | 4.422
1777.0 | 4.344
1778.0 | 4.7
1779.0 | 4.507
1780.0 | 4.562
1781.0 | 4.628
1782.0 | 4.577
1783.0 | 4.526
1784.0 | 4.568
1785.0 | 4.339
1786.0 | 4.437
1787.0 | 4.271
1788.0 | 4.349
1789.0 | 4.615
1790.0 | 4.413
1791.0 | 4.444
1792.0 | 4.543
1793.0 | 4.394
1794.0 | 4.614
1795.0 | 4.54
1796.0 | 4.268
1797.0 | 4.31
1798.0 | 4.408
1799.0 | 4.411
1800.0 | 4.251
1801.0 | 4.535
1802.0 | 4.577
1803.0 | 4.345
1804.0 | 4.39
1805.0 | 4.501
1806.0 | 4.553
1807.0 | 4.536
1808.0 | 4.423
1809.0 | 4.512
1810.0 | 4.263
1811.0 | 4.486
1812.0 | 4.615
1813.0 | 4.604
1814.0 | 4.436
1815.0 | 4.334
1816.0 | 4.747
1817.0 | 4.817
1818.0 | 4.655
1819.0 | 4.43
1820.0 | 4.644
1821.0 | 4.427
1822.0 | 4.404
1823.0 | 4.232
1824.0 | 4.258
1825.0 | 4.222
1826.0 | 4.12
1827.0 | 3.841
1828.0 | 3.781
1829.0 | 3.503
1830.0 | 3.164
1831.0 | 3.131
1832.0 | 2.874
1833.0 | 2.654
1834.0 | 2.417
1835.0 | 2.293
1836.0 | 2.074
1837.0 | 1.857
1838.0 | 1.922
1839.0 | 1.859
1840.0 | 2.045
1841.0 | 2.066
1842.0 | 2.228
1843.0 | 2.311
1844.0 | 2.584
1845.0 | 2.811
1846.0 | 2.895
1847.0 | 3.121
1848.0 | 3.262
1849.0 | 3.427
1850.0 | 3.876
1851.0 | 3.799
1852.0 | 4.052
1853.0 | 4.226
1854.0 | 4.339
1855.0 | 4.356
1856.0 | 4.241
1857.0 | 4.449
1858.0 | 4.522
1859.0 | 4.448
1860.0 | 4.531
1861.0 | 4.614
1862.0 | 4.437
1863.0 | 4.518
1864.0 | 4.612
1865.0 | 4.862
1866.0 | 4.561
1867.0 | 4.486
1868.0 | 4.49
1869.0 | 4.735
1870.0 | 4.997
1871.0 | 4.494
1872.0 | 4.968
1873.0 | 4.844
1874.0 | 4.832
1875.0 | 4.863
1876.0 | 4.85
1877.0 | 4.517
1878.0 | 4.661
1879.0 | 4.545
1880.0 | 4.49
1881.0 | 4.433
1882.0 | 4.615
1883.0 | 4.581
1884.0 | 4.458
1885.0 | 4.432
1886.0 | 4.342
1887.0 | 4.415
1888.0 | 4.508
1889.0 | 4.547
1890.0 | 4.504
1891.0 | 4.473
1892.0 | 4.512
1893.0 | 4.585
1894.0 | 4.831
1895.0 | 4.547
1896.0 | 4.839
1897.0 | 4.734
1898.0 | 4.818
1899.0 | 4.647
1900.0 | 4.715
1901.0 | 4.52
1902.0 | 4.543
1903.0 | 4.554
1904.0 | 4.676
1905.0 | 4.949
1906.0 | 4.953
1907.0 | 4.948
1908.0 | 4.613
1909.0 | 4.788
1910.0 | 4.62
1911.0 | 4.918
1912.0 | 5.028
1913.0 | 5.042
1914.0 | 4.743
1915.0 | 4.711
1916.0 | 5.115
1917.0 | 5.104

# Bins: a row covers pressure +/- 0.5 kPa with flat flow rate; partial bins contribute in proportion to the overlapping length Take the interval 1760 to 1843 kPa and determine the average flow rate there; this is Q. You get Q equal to 4.09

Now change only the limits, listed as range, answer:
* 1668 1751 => 4.89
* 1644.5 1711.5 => 5.13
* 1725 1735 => 4.89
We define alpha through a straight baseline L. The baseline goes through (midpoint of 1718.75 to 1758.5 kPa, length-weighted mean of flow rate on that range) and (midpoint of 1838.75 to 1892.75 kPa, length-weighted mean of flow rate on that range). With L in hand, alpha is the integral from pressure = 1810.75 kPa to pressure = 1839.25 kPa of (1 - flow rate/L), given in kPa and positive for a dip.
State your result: 4.4 kPa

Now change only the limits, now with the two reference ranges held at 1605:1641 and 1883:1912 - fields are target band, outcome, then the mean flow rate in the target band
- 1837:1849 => 5.6 kPa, 2.48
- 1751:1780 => 1.0 kPa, 4.52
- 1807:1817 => 0.3 kPa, 4.51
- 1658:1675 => -1.9 kPa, 5.23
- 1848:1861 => 1.4 kPa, 4.17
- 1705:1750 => -1.2 kPa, 4.82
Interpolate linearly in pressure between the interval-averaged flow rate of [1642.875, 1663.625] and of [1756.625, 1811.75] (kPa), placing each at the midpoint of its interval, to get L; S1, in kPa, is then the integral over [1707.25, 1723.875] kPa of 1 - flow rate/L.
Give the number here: 0.7 kPa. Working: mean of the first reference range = 5.55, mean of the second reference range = 4.46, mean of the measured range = 4.83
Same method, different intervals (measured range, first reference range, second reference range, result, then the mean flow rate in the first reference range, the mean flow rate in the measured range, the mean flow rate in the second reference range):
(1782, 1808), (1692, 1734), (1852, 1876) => 1.4 kPa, 4.85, 4.45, 4.58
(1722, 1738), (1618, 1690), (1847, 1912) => 0.2 kPa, 5.15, 4.89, 4.53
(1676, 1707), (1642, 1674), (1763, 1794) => 1.6 kPa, 5.43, 4.9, 4.47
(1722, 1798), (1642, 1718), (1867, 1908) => 4.8 kPa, 5.11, 4.62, 4.65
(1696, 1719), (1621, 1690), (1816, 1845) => -1.1 kPa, 5.17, 4.82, 3.26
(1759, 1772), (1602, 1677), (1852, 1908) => 1.0 kPa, 5.04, 4.44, 4.6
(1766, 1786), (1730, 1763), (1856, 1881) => 0.9 kPa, 4.71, 4.49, 4.63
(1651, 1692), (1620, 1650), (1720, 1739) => -1.3 kPa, 5.11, 5.18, 4.87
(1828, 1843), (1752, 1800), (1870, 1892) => 6.8 kPa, 4.49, 2.48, 4.6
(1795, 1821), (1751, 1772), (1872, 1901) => 0.5 kPa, 4.54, 4.48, 4.62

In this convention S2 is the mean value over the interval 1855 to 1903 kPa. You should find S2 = 4.6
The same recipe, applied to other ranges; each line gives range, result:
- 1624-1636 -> 4.84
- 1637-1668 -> 5.43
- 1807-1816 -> 4.48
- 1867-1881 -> 4.7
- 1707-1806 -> 4.63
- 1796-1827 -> 4.44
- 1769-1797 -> 4.48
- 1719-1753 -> 4.82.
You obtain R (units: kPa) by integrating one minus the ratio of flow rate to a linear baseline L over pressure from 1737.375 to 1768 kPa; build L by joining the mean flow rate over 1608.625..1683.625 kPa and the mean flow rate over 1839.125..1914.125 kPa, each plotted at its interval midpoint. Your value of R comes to 0.69 kPa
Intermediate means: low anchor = 5.08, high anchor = 4.32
